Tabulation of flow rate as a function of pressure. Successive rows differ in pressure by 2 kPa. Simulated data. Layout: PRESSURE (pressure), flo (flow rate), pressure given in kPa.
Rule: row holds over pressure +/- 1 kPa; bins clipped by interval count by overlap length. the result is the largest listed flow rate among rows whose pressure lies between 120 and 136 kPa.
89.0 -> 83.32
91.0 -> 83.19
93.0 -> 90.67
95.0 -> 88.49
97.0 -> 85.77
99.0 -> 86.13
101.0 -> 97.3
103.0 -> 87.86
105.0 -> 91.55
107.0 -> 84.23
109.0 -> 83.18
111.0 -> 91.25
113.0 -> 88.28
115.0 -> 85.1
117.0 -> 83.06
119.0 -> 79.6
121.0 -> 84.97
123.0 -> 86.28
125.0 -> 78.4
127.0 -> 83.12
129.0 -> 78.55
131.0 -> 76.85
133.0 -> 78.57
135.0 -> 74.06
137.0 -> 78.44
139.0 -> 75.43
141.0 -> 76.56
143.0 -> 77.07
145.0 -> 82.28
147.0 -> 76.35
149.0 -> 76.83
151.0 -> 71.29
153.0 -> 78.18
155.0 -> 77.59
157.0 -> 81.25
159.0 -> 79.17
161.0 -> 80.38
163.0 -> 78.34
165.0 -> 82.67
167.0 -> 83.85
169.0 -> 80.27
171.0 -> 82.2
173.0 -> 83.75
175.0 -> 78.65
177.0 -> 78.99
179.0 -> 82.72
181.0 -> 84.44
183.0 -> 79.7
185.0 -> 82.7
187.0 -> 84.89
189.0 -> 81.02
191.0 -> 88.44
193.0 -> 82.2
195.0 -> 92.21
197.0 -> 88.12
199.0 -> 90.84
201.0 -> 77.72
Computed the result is 86.28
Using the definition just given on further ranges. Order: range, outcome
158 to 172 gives 83.85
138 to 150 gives 82.28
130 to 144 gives 78.57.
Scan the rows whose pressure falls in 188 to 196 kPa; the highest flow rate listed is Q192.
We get 92.21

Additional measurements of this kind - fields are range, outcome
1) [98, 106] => 97.3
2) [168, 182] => 84.44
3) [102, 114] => 91.55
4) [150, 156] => 78.18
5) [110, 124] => 91.25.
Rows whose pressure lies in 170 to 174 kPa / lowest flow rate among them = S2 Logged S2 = 82.2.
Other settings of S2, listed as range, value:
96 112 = 83.18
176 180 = 78.99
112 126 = 78.4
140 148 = 76.35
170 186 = 78.65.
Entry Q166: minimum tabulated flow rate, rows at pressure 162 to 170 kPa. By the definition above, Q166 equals 78.34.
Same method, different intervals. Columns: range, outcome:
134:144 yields 74.06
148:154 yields 71.29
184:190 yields 81.02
